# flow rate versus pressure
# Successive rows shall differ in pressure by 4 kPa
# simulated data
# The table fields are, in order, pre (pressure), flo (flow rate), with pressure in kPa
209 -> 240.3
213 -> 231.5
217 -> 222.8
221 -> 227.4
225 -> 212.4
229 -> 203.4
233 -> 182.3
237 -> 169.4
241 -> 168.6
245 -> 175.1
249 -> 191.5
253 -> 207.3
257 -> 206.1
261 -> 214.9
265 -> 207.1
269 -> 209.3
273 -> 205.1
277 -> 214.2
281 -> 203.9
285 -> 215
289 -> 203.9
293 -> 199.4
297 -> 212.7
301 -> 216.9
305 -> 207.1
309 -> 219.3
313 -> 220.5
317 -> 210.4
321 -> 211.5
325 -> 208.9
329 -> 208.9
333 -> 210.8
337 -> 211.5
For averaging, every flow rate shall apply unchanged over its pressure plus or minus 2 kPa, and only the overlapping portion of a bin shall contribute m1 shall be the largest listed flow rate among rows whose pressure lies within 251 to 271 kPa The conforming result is 214.9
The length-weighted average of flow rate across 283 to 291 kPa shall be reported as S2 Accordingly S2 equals 209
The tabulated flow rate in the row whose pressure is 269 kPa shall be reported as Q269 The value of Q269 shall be 209.3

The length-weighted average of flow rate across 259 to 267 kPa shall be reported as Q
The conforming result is 211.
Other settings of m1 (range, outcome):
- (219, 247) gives 227.4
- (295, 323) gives 220.5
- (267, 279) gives 214.2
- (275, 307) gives 216.9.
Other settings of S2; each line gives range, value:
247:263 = 205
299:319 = 215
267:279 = 210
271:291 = 208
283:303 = 210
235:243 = 169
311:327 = 213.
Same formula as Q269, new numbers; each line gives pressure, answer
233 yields 182.3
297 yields 212.7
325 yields 208.9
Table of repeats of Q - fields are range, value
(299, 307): 212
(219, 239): 199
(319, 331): 210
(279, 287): 209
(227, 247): 180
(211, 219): 227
